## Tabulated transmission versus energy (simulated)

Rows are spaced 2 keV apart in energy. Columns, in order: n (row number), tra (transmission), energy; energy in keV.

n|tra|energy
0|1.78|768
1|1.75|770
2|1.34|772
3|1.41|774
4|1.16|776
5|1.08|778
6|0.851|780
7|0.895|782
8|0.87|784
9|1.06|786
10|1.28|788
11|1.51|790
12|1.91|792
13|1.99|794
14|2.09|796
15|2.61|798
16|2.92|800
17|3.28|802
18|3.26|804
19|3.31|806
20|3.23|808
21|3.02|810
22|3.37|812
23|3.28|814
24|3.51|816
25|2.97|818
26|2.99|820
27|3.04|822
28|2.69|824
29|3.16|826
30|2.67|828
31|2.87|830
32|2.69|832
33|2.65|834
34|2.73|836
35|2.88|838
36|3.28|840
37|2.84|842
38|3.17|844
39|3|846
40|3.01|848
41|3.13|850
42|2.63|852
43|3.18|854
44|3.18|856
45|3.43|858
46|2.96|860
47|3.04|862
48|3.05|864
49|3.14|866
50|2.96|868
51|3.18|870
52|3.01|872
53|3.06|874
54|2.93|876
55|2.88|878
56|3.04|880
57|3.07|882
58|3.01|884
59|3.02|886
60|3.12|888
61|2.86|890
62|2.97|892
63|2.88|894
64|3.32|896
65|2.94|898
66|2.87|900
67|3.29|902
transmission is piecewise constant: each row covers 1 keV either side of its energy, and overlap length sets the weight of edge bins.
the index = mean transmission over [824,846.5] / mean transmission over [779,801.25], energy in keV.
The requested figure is 1.75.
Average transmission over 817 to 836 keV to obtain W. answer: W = 2.85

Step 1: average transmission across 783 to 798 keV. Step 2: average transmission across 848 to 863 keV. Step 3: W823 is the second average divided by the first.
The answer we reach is 1.92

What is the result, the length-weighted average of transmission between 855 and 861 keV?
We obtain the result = 3.19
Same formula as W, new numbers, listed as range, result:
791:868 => 2.95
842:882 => 3.05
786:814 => 2.57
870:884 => 3.01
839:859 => 3.08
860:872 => 3.06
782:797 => 1.49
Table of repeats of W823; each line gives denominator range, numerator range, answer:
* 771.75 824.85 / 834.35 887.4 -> 1.33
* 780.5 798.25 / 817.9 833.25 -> 1.90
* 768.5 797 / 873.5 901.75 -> 2.18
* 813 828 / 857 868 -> 1.01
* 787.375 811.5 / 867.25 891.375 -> 1.17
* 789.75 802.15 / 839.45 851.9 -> 1.31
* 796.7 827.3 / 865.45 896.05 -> 0.97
